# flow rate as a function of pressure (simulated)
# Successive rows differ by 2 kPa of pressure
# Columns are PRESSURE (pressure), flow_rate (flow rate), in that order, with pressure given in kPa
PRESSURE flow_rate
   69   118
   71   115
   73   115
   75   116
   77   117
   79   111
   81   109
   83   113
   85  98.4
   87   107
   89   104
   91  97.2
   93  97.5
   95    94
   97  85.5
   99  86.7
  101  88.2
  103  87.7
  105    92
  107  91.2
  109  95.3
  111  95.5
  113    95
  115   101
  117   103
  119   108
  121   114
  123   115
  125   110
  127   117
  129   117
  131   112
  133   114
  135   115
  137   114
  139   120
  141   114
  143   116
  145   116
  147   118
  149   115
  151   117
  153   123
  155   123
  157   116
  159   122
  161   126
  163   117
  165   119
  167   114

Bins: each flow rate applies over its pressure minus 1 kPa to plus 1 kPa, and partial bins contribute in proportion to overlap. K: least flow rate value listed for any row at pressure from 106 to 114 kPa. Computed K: 91.2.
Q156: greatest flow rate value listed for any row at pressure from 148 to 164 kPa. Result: 126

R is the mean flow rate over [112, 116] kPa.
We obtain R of 98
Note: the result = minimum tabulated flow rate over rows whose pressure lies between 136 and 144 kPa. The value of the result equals 114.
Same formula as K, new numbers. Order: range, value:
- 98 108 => 86.7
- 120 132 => 110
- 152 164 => 116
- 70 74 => 115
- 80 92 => 97.2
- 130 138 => 112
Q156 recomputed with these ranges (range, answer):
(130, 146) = 120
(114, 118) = 103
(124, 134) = 117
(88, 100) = 104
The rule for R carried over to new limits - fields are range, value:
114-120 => 104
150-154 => 120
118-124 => 112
